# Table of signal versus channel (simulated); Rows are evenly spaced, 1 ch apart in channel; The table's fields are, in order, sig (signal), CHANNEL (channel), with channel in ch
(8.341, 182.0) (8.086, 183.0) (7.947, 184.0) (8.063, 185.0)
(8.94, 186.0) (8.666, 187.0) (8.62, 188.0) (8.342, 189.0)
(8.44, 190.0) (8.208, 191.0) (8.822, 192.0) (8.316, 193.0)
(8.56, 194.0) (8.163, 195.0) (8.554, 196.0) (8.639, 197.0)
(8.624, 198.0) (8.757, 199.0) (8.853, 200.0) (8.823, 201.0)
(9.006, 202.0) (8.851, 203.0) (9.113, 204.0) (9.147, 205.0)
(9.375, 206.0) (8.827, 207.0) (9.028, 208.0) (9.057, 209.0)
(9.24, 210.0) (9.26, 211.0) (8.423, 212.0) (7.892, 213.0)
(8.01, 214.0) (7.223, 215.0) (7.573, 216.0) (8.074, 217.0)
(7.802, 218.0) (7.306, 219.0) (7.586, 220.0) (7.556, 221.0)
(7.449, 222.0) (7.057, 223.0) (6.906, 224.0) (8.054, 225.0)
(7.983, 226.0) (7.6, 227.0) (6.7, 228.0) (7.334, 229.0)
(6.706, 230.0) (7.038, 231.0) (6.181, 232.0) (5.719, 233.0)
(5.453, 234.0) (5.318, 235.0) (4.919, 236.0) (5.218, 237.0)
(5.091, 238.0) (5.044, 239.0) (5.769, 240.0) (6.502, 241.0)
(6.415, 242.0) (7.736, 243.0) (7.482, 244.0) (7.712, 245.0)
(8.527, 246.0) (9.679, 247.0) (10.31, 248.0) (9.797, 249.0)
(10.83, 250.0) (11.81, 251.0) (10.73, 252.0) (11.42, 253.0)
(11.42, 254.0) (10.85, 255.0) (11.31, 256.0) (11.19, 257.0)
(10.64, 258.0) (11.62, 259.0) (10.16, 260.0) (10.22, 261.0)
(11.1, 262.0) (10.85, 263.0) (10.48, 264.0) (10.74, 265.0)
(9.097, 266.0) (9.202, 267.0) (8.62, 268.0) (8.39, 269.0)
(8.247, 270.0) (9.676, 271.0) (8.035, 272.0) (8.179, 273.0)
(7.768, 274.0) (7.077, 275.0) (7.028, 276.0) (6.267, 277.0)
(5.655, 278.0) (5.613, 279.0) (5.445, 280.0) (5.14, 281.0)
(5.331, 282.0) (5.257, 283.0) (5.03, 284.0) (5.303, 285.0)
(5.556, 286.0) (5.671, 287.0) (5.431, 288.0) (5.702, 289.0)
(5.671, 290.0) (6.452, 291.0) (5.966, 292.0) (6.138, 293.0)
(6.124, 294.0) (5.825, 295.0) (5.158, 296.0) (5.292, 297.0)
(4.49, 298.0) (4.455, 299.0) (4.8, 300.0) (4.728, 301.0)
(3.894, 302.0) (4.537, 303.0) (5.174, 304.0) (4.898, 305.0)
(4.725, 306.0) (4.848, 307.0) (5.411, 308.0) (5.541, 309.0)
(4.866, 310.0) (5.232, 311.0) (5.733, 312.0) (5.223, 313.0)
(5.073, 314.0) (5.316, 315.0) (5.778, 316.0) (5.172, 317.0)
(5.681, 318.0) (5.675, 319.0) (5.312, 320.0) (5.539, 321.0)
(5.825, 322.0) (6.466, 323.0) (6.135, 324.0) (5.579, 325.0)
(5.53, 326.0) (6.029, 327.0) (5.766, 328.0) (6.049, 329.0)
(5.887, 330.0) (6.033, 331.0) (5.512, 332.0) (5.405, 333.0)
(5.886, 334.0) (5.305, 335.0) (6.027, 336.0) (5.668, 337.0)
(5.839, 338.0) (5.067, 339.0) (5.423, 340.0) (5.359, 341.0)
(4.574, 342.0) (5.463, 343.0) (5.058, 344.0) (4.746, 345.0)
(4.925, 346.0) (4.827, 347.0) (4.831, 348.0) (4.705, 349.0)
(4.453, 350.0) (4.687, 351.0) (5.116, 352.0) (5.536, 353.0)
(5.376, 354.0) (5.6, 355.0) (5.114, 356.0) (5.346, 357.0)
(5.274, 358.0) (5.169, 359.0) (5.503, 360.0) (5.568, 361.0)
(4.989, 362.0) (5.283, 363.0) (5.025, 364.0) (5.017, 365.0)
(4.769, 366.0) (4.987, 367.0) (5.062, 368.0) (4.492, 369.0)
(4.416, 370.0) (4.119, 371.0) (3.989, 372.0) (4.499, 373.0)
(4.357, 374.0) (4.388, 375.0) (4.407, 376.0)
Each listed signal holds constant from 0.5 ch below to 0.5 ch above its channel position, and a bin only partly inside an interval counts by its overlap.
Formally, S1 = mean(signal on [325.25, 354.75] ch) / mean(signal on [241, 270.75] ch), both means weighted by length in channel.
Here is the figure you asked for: 0.54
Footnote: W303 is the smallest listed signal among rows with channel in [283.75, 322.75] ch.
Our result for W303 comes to 3.894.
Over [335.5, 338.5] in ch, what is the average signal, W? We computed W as 5.84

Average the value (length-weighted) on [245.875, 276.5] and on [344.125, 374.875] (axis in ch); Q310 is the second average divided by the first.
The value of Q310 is 0.50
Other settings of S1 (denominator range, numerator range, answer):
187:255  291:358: 0.66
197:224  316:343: 0.68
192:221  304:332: 0.65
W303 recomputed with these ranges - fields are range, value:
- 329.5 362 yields 4.453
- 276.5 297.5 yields 5.03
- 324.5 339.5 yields 5.067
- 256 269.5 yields 8.39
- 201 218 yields 7.223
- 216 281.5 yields 4.919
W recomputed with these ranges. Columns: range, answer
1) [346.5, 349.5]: 4.79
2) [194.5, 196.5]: 8.36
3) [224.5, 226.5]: 8.02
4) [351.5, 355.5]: 5.41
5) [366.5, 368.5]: 5.02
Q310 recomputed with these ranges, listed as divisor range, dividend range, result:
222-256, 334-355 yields 0.67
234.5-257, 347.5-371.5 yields 0.60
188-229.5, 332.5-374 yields 0.61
